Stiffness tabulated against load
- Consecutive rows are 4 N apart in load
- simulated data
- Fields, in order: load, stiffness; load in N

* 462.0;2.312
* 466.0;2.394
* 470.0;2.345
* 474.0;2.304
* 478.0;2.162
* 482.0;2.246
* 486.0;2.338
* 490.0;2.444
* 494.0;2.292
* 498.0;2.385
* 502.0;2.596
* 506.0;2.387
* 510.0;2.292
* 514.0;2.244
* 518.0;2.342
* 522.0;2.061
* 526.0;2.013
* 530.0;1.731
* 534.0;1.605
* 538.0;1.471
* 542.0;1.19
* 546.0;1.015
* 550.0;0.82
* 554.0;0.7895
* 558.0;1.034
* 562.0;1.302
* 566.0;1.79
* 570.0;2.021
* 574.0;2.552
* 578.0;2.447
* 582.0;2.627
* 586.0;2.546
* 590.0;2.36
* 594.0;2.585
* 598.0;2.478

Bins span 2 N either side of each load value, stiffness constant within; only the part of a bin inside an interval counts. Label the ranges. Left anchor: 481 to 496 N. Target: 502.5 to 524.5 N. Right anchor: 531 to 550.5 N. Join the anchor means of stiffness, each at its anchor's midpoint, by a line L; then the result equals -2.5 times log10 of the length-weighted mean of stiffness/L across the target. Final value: -0.24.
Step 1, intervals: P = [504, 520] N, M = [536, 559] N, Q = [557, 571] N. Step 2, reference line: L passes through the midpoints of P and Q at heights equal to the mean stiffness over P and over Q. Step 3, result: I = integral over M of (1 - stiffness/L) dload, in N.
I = 9.5 N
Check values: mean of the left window 2.32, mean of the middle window 1.05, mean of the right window 1.54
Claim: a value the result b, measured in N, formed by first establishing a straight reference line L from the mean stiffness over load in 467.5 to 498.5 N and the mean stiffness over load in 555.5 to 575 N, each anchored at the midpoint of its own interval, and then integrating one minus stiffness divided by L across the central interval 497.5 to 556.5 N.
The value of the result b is 6.8 N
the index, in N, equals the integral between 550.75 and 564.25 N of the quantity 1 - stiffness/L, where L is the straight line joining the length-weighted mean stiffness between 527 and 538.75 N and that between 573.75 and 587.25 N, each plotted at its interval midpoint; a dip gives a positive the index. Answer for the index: 6.92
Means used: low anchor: 1.65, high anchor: 2.54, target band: 1.04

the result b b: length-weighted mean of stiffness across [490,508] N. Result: 2.42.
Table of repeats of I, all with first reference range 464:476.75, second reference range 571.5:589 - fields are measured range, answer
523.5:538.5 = 4.3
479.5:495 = 0.2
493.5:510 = -0.2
